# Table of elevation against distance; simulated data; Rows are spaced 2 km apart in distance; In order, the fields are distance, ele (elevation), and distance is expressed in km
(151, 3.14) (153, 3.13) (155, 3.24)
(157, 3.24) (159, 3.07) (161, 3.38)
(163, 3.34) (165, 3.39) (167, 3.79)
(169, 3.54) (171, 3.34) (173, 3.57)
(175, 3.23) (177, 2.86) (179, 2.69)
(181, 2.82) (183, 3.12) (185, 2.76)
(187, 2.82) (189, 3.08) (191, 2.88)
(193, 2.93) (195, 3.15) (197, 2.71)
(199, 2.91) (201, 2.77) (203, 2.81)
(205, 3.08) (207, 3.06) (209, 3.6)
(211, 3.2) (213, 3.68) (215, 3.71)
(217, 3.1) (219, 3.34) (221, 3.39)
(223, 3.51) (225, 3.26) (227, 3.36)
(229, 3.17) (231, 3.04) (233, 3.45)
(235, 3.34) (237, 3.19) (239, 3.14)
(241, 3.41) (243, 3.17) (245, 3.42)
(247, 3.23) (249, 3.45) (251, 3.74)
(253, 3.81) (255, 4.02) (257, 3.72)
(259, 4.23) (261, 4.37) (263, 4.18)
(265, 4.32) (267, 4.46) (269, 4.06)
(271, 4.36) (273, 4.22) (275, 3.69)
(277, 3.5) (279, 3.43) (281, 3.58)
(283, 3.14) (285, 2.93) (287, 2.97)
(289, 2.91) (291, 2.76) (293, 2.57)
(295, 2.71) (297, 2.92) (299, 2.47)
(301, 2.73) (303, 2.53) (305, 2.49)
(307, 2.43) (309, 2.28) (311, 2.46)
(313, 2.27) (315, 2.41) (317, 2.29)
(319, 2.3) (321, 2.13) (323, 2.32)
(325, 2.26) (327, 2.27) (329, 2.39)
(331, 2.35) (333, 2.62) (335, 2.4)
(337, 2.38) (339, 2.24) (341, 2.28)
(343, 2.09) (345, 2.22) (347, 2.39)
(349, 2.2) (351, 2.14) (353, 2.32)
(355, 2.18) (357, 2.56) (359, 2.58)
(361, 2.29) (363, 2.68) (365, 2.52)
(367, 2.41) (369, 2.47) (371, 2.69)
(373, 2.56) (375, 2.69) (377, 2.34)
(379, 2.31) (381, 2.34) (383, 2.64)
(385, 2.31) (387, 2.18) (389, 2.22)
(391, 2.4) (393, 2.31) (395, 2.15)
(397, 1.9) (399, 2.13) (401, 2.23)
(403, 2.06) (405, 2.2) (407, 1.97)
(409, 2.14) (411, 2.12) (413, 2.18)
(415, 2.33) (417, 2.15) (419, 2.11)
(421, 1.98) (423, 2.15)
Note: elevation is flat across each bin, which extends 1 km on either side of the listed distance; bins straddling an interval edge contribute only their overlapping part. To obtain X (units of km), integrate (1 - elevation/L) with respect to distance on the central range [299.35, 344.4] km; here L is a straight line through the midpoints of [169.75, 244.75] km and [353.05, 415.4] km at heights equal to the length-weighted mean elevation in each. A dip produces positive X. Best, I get 4.4 km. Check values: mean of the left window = 3.16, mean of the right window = 2.33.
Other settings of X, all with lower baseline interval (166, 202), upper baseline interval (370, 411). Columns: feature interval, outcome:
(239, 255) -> -3.7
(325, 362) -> 2.0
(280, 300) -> -1.8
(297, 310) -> 0.4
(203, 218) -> -1.8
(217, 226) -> -1.3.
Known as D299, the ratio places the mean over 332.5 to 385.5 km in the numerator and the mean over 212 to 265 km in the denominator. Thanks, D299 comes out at 0.68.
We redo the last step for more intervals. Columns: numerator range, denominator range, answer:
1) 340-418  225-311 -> 0.69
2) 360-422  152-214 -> 0.73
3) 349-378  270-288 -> 0.69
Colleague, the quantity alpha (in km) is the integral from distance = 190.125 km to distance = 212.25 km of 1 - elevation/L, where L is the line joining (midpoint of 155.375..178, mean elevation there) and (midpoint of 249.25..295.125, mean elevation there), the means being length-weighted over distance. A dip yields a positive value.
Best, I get 2.7 km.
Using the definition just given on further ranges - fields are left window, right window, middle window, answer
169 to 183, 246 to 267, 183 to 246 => 6.0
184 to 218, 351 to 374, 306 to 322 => 2.0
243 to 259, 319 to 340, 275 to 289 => -0.6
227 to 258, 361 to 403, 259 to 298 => -4.8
